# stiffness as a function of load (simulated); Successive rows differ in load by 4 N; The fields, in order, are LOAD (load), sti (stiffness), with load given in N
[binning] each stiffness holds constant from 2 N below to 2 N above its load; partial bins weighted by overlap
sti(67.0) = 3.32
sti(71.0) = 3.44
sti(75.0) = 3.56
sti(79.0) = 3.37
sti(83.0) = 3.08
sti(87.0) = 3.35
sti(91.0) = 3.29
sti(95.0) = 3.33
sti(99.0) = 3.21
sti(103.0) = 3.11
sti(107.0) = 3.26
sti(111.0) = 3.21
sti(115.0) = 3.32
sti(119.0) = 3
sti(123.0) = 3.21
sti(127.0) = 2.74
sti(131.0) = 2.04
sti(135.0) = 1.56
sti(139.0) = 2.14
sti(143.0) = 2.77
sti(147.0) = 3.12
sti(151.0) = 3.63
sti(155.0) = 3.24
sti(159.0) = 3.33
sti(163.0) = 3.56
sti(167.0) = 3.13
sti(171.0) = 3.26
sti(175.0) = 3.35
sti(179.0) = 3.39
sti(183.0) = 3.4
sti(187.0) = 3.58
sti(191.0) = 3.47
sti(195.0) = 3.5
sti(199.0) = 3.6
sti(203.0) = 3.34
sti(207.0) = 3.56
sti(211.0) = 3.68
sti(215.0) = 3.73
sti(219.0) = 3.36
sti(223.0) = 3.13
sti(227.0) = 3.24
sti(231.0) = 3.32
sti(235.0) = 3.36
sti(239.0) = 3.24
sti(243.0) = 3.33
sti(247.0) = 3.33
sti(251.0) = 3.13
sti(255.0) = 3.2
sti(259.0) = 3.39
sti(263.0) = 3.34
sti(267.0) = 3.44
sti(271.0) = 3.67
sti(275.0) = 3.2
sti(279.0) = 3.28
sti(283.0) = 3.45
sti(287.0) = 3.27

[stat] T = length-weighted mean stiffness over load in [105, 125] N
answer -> 3.2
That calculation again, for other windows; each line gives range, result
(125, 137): 2.11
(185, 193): 3.53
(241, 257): 3.25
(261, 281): 3.39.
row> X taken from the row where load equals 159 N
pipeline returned 3.33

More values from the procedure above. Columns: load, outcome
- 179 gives 3.39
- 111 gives 3.21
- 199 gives 3.6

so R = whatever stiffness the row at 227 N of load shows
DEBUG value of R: 3.24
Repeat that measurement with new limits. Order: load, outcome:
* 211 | 3.68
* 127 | 2.74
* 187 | 3.58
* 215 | 3.73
